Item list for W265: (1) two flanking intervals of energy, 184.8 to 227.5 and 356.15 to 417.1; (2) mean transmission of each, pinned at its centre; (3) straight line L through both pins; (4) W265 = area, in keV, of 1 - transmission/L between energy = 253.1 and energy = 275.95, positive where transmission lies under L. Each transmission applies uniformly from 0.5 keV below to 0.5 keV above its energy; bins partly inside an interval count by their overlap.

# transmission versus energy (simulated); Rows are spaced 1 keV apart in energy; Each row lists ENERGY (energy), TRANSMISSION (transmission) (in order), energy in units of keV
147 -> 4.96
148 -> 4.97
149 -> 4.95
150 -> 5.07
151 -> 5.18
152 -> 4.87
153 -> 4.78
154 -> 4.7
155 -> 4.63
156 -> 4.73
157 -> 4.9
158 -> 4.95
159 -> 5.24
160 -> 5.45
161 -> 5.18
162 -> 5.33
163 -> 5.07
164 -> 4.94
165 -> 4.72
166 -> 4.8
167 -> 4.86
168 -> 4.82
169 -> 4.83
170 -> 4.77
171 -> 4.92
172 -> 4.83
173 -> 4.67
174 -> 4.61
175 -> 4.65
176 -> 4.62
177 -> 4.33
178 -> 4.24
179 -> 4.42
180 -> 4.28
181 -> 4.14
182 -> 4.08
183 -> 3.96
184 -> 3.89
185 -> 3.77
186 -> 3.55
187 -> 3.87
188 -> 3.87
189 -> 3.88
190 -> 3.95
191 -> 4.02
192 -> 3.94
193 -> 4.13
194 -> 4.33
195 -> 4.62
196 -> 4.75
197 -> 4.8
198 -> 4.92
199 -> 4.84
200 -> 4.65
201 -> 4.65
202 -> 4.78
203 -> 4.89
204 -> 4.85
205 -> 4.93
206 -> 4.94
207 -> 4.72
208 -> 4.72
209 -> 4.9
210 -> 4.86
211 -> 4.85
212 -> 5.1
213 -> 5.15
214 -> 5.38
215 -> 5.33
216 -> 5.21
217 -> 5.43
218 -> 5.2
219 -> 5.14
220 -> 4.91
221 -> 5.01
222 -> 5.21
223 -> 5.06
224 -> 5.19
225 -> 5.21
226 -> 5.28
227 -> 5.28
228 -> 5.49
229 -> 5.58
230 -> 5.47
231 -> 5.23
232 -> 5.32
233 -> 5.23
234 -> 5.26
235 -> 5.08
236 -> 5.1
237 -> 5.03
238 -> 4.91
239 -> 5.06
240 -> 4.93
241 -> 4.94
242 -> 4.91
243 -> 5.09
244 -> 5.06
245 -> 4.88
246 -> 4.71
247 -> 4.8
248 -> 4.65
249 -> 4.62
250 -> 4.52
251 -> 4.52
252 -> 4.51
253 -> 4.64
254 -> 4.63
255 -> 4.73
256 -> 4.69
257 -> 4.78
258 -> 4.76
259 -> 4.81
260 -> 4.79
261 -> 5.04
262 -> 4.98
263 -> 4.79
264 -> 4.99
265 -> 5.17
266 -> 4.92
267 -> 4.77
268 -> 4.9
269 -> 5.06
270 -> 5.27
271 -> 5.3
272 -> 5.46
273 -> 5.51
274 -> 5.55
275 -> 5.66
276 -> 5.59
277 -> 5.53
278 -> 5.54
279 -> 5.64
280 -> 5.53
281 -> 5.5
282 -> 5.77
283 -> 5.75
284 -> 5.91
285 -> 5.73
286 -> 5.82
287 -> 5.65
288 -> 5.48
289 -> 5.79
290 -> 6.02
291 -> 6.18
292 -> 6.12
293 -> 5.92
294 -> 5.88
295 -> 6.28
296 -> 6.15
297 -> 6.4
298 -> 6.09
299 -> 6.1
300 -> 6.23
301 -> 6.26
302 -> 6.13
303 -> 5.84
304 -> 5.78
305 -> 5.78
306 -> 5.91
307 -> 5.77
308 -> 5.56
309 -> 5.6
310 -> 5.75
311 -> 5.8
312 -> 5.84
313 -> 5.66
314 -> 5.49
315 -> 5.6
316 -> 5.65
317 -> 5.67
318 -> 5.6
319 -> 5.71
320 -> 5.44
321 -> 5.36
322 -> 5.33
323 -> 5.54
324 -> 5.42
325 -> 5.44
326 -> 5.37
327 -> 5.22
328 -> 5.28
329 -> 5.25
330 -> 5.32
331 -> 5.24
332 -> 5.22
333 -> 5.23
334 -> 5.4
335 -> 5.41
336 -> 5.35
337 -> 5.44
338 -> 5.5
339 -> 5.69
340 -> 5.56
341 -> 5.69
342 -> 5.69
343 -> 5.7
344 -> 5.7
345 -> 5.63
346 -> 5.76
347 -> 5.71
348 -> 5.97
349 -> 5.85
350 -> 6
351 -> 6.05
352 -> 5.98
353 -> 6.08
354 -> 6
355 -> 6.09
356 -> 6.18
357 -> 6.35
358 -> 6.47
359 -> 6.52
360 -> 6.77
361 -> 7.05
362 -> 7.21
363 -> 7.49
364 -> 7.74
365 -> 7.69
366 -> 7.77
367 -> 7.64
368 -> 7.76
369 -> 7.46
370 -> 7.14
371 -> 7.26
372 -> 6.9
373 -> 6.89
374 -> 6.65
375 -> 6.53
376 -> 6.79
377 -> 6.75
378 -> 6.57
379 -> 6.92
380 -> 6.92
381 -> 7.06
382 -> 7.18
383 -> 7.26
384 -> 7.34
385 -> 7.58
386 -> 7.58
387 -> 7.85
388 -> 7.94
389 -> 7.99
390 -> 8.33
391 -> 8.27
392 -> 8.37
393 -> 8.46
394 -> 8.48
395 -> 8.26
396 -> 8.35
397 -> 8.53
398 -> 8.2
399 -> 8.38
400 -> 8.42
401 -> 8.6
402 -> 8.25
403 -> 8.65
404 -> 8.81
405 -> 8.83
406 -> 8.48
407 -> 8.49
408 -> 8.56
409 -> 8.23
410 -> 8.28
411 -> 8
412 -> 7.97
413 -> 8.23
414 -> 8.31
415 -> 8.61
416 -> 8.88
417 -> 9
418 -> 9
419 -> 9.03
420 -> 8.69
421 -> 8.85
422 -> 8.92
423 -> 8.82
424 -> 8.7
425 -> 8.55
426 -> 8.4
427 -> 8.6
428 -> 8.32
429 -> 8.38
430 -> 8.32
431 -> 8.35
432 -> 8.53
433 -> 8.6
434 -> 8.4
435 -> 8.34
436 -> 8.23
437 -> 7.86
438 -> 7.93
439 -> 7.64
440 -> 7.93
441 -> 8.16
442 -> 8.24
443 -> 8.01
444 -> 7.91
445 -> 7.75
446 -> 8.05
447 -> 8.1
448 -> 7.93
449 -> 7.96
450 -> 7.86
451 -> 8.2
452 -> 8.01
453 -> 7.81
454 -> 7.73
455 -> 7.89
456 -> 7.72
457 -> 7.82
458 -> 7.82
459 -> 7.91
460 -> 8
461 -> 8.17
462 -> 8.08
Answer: 2.8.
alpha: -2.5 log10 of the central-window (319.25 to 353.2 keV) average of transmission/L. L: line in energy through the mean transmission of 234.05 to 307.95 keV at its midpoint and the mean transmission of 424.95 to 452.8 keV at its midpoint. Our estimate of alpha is 0.16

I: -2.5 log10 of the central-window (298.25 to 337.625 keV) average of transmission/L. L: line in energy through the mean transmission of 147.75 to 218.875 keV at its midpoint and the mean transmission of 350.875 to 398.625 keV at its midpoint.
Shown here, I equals 0.16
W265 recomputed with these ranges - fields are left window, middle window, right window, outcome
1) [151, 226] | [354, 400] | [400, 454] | 1.2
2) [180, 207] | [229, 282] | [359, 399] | 3.4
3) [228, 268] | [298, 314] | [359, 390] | 0.4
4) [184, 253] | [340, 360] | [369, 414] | 3.2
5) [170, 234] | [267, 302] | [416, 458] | 1.4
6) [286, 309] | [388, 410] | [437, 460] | -3.4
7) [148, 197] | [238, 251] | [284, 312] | 1.2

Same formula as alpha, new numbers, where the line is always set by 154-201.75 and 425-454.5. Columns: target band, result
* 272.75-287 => 0.05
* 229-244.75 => 0.05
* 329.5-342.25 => 0.23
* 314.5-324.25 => 0.17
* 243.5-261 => 0.18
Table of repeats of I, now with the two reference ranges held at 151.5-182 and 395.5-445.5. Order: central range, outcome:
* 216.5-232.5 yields 0.069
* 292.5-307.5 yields 0.110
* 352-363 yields 0.157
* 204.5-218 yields 0.075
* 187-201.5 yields 0.183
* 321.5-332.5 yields 0.306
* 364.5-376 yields 0.067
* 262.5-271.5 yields 0.230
